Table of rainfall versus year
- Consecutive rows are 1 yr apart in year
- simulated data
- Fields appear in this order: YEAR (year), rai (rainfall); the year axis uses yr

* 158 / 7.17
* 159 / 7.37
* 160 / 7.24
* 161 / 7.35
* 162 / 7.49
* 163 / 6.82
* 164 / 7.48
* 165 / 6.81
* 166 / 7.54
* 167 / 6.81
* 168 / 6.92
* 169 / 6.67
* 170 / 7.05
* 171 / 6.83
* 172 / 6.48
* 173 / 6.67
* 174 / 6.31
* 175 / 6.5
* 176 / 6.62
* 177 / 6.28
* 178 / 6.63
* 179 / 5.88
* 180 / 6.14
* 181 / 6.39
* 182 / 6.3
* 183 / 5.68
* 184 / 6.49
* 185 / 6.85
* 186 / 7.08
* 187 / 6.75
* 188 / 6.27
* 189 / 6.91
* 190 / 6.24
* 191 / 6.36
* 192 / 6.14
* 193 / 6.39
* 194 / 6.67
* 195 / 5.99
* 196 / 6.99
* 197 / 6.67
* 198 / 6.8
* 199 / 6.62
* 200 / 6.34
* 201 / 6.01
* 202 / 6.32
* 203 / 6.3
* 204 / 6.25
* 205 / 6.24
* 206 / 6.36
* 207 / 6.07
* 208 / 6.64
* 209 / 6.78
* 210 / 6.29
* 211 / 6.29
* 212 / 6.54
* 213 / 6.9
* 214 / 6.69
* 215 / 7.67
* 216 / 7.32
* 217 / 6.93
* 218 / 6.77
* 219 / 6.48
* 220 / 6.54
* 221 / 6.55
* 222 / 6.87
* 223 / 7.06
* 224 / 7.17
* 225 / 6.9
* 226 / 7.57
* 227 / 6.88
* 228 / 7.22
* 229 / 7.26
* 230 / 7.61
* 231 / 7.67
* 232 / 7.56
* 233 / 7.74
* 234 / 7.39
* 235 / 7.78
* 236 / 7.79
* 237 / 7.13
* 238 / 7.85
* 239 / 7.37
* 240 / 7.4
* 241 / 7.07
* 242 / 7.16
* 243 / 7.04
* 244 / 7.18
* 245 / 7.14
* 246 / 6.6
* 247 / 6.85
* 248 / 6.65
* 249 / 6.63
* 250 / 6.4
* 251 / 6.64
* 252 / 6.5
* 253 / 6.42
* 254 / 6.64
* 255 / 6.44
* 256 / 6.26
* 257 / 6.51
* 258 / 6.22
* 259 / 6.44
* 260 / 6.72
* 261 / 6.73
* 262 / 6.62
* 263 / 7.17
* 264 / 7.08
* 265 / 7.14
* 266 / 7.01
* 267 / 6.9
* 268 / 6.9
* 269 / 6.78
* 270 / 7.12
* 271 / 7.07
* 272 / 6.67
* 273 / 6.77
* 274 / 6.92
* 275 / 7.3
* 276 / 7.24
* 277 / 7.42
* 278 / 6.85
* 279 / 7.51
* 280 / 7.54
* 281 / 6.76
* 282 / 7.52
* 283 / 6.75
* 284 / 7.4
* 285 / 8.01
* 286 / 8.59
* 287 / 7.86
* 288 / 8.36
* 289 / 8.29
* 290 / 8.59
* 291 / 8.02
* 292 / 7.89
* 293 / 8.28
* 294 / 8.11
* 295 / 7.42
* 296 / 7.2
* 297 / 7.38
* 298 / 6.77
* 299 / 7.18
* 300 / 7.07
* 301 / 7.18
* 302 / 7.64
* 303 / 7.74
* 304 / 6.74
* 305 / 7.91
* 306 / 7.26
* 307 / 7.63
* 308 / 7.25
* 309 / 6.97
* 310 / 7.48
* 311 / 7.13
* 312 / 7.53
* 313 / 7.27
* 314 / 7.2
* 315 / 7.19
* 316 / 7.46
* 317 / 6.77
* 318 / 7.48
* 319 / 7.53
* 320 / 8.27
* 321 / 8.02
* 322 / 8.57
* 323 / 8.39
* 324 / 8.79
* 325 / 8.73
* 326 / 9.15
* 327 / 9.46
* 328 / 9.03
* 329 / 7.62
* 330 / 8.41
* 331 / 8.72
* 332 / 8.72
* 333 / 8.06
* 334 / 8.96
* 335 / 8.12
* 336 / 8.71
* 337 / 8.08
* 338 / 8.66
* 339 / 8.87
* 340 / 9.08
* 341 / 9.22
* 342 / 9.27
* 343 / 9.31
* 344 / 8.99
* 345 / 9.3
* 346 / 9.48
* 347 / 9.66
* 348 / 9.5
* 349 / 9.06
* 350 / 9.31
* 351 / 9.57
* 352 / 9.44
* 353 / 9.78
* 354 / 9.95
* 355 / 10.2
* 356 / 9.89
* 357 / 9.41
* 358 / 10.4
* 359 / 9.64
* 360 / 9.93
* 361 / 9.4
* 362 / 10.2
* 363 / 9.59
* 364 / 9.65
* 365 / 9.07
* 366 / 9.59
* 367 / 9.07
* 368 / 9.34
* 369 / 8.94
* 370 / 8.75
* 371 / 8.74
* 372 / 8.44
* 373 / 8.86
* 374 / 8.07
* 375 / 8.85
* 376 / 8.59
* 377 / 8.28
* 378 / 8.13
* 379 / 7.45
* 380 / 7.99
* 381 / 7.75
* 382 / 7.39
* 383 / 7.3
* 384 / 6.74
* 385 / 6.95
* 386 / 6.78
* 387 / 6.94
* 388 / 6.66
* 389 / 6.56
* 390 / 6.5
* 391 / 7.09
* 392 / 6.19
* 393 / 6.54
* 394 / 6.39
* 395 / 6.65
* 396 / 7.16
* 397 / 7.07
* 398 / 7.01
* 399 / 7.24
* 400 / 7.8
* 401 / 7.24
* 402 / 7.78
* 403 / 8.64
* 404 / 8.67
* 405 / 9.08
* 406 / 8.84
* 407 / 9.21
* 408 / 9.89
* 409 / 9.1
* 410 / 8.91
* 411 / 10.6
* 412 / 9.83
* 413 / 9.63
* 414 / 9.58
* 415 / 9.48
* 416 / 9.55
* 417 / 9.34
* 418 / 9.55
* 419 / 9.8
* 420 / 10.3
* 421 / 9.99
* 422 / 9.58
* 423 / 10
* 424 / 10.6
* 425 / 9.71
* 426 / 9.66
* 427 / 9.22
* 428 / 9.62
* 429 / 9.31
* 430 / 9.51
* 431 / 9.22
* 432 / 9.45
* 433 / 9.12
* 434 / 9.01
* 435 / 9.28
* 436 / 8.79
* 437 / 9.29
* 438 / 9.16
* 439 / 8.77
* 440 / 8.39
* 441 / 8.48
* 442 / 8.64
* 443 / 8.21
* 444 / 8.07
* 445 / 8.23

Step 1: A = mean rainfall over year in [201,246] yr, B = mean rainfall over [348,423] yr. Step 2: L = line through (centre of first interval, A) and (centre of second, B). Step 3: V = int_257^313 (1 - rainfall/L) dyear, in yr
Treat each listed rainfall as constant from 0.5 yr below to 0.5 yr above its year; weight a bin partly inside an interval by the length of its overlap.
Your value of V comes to 2.23 yr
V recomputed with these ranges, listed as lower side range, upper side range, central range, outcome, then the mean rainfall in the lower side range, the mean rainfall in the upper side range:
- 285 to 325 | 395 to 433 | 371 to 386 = 1.24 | 7.67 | 9.08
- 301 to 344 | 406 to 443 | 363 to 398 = 4.10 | 8.1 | 9.41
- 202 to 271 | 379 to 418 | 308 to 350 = -4.94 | 6.89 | 7.96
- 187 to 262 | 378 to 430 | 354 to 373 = -3.41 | 6.79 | 8.38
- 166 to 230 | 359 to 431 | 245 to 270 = 1.80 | 6.63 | 8.57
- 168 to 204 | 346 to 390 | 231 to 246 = -0.55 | 6.48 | 8.72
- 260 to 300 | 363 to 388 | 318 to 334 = -1.45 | 7.35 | 8.23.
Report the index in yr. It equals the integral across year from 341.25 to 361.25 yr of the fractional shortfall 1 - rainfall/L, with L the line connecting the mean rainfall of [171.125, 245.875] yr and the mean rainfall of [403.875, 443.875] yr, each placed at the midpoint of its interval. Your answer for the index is -2.6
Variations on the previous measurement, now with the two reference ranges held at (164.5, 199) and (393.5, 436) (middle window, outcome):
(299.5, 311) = 0.74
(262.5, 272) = 0.58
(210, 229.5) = 0.14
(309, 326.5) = 0.41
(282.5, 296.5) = -0.41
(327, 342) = -0.90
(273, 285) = 0.57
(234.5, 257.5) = 0.94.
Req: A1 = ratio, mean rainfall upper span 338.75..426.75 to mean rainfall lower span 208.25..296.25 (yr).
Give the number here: 1.2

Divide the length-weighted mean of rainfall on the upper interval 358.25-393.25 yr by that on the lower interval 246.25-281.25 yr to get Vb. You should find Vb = 1.2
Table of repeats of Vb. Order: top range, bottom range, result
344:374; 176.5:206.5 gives 1.47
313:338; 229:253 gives 1.15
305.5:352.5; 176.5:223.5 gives 1.29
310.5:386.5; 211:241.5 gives 1.21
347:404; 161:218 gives 1.26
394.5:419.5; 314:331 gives 1.07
